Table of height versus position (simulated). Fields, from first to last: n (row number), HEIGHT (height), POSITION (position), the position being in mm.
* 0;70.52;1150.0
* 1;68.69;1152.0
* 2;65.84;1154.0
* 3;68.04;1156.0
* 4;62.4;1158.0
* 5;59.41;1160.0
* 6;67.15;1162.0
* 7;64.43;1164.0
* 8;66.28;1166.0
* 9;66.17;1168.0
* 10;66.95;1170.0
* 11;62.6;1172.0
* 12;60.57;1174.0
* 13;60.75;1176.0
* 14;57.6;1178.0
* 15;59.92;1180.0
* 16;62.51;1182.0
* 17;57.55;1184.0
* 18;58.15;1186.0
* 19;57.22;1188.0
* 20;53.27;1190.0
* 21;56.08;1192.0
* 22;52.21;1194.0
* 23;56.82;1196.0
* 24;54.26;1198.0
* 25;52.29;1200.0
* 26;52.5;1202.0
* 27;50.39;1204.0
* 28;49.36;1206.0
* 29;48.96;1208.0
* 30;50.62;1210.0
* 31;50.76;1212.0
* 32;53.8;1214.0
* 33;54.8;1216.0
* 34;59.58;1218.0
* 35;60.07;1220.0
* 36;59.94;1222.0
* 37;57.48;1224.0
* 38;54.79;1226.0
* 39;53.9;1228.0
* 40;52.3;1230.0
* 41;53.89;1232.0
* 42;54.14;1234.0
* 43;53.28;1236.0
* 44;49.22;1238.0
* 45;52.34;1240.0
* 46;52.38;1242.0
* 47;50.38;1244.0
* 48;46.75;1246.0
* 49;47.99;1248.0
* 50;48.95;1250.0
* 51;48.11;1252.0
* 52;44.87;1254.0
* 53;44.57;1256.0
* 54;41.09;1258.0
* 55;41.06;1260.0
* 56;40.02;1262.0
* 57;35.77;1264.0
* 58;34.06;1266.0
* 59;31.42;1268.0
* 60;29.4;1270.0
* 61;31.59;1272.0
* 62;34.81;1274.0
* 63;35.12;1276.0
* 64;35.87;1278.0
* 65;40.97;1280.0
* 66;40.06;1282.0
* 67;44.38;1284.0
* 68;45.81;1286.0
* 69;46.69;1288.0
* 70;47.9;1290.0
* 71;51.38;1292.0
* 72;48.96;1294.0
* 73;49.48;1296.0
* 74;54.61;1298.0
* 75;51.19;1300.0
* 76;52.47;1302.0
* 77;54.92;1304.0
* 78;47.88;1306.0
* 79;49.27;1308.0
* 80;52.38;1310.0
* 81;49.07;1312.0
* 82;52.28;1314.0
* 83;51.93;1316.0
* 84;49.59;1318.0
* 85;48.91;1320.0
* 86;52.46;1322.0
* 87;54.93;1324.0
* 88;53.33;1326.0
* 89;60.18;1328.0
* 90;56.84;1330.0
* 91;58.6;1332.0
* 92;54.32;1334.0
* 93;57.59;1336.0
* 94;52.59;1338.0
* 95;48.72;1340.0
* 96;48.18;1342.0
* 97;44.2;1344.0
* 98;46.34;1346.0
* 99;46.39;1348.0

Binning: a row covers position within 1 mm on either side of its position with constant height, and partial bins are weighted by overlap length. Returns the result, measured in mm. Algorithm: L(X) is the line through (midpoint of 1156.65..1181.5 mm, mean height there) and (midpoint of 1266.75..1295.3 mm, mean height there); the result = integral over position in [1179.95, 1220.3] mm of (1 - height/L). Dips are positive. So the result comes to 1.4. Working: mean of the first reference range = 62.9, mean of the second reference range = 40.4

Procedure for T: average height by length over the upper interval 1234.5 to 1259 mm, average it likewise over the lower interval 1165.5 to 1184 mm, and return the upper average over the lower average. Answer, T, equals 0.78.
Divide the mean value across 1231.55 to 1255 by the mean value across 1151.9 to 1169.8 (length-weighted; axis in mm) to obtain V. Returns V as 0.8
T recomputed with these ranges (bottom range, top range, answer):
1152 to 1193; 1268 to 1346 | 0.78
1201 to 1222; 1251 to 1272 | 0.72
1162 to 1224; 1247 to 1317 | 0.77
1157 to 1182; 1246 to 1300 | 0.67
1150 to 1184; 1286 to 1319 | 0.79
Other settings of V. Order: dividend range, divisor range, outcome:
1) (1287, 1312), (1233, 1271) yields 1.14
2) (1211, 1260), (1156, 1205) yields 0.87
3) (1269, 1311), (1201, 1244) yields 0.84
